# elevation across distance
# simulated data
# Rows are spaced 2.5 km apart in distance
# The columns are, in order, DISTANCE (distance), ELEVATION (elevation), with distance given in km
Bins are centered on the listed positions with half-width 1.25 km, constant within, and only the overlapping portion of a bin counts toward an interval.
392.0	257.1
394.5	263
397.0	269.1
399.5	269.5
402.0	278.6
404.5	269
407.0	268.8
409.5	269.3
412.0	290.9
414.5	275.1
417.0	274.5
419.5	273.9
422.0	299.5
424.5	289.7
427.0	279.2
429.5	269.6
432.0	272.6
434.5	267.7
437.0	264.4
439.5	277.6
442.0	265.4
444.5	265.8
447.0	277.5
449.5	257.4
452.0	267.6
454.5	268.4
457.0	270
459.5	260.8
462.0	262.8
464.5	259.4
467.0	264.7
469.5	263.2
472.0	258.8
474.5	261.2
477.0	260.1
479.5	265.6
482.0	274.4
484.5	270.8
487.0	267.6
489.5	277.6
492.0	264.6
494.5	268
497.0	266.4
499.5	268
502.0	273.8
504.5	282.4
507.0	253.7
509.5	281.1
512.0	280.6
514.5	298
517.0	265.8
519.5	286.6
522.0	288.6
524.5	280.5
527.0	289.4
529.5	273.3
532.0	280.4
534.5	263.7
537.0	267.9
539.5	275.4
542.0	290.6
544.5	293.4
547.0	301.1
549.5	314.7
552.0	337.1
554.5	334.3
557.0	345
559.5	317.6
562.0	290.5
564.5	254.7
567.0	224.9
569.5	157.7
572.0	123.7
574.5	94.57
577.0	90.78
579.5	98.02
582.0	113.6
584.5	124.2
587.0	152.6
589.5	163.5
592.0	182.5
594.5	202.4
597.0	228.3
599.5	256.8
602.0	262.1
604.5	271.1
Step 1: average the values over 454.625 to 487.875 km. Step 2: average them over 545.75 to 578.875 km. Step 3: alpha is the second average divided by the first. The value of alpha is 0.92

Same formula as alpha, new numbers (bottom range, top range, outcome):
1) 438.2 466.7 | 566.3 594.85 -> 0.53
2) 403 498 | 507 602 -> 0.89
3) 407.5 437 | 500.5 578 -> 0.96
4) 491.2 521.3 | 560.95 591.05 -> 0.57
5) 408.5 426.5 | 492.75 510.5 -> 0.96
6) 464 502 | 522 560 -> 1.11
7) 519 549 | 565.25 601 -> 0.57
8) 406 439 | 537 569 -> 1.06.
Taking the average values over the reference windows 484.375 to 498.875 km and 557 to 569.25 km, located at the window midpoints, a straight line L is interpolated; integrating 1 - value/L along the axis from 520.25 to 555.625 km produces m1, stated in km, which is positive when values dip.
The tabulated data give -2.9 km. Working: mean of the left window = 269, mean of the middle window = 292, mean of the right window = 270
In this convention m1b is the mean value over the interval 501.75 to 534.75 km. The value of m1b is 279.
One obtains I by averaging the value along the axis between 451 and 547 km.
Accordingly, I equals 273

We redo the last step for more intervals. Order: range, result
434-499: 266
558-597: 176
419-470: 270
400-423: 277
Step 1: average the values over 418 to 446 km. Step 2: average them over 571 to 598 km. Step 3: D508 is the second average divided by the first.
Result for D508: 0.5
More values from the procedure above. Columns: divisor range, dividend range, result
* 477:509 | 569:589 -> 0.44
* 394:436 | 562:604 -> 0.64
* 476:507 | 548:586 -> 0.80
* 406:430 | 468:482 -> 0.94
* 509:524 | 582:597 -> 0.59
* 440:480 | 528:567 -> 1.11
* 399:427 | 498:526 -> 1.00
